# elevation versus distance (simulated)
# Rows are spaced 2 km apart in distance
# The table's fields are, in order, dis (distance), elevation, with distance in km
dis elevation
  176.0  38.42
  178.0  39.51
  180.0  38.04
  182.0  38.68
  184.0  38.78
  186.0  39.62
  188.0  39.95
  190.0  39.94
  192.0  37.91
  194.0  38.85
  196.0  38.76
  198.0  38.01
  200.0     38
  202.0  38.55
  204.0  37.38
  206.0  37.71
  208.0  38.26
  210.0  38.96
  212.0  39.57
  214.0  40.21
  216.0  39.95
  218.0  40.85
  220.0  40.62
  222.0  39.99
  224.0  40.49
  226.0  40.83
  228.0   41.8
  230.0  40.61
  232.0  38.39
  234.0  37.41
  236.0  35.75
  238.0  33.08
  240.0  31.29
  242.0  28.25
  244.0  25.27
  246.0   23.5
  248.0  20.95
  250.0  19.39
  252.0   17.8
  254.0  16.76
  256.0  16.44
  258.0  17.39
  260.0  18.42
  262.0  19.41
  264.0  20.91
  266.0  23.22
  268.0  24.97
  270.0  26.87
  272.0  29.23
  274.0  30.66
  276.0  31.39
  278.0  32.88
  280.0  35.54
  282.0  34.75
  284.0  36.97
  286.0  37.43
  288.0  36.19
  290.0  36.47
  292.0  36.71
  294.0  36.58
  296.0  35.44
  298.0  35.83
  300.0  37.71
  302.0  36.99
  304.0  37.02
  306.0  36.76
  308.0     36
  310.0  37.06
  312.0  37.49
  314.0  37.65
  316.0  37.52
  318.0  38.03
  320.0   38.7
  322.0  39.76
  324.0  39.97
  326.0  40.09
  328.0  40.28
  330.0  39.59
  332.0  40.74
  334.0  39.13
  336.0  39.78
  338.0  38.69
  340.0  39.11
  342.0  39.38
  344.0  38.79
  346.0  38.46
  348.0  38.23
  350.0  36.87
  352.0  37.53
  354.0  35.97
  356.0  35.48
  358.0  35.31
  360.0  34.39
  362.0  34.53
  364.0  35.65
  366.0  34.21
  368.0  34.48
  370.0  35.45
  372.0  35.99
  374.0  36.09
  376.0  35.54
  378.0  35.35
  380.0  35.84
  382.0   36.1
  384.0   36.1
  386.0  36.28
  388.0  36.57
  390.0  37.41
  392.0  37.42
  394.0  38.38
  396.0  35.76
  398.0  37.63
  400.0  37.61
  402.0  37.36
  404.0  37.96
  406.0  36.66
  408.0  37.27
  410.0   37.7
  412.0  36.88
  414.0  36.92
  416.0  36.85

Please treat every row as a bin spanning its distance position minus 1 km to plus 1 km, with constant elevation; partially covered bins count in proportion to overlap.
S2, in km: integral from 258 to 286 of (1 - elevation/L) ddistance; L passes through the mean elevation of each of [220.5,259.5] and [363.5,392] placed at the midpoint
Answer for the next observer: 2.9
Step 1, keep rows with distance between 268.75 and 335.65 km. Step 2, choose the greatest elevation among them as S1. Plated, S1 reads 40.74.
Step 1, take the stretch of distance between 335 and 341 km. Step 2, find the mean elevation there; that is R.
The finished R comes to 39.2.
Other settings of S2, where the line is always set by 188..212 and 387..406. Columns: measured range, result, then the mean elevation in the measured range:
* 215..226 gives -0.58 km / 40.4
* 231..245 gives 2.01 km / 32.8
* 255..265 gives 5.15 km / 18.5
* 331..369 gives 0.40 km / 37.2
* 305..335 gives -0.64 km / 38.6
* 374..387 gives 0.53 km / 35.9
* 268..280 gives 2.47 km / 30.2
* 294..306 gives 0.41 km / 36.6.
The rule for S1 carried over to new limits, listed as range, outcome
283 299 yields 37.43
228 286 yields 41.8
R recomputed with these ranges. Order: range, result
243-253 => 21.4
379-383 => 36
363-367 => 34.9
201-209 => 38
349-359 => 36.2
